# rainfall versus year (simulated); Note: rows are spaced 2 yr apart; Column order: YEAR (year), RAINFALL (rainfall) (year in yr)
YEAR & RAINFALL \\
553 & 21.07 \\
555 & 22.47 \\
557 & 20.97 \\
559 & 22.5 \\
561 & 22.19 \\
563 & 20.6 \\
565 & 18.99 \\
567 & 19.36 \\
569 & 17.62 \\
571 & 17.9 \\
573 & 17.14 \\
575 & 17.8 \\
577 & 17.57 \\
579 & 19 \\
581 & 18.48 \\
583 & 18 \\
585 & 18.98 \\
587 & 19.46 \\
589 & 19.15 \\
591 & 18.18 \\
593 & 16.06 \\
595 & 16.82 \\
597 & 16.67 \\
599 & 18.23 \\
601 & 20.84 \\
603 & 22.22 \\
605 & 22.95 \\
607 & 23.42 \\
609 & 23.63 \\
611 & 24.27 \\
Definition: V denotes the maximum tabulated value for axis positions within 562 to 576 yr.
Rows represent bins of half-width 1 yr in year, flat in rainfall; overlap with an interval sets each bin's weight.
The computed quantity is 20.6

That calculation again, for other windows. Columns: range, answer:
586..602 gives 20.84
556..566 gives 22.5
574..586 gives 19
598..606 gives 22.95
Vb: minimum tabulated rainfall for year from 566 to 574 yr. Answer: 17.14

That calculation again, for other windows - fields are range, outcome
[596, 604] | 16.67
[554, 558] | 20.97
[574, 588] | 17.57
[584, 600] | 16.06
